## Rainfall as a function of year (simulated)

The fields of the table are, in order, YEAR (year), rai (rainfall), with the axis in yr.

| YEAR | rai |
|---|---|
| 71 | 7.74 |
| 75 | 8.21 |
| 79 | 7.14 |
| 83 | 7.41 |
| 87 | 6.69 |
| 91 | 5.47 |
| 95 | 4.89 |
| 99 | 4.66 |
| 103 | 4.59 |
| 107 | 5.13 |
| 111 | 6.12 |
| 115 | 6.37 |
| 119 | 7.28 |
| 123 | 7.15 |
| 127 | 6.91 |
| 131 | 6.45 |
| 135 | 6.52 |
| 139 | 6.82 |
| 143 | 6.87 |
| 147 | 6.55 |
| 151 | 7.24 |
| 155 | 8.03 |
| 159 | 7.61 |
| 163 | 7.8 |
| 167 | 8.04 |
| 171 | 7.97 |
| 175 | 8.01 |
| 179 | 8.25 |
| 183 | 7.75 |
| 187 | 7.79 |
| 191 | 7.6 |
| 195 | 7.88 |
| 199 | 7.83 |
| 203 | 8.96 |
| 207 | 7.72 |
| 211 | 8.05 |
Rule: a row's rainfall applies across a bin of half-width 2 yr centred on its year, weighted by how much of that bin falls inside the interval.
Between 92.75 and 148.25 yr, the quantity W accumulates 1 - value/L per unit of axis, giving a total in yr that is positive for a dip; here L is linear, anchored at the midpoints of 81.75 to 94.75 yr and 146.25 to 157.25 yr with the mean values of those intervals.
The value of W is 5.53 yr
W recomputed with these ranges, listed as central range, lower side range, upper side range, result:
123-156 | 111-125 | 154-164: 1.91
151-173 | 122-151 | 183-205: -1.57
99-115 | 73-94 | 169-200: 4.01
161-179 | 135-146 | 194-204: -1.22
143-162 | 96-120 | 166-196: -0.87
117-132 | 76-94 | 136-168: 0.15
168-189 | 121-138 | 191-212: -0.90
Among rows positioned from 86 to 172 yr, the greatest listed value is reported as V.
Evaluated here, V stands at 8.04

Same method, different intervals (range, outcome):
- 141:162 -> 8.03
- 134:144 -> 6.87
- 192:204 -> 8.96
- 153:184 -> 8.25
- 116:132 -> 7.28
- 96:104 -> 4.66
